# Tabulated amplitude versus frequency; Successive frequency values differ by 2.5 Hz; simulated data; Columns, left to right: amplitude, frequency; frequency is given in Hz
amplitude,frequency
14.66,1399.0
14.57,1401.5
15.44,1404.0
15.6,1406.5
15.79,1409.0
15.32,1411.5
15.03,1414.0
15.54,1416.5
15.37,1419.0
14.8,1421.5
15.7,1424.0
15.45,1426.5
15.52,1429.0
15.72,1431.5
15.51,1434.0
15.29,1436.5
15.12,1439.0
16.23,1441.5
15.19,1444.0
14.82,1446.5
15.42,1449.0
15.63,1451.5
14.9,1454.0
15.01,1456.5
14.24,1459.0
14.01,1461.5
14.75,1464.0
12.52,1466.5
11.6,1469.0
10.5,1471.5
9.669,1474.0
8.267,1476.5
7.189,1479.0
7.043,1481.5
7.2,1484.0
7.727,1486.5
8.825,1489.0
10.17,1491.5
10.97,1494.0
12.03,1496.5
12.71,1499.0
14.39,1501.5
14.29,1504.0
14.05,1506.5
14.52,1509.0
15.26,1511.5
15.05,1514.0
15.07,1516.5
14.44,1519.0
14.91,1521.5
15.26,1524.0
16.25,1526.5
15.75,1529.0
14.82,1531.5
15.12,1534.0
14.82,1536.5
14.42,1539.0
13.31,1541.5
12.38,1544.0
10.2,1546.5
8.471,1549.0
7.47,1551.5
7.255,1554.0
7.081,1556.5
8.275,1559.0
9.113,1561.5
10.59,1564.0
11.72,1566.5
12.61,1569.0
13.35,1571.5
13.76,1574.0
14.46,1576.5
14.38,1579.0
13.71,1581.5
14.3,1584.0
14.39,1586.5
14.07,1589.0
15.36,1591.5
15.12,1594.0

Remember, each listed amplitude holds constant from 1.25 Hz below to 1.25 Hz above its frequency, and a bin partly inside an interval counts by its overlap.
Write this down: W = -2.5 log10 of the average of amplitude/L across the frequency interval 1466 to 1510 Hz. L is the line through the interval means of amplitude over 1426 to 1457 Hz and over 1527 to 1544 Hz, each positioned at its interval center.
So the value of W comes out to 0.36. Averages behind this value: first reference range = 15.4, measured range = 10.7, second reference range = 14.6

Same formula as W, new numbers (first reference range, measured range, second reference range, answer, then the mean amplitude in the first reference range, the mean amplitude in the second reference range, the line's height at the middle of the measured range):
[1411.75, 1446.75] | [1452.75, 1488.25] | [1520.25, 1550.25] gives 0.32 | 15.4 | 13.8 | 14.8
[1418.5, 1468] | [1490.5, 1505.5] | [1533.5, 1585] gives 0.08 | 15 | 11.7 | 13.5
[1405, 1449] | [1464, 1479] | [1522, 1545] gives 0.39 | 15.4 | 14.7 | 15.1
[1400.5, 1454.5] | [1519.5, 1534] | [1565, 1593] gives -0.07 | 15.4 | 13.8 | 14.3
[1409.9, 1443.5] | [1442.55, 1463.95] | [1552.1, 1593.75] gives -0.01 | 15.4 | 12.1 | 14.8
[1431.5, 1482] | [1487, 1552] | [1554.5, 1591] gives -0.05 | 13.3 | 12.2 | 12.7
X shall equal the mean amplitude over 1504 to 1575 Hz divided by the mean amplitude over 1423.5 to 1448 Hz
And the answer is 0.82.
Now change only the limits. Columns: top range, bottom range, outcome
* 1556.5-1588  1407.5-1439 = 0.80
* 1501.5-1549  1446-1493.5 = 1.24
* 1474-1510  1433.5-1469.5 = 0.72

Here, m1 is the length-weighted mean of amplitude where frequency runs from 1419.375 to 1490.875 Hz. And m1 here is 13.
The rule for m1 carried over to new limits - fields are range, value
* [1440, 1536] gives 13.1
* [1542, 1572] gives 9.88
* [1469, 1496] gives 8.98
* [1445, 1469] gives 14.4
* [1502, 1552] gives 13.9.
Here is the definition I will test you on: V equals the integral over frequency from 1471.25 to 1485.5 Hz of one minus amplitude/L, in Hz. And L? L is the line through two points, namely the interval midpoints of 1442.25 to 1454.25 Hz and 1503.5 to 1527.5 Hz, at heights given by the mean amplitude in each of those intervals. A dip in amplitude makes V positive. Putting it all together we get 6.6 Hz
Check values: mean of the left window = 15.3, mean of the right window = 14.9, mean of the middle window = 8.15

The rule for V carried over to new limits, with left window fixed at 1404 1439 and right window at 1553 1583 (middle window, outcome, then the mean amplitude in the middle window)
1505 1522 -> -2.42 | 14.7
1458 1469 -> 0.51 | 13.6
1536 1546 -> -1.01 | 13.4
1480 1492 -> 4.92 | 8.05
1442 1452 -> -0.40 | 15.3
